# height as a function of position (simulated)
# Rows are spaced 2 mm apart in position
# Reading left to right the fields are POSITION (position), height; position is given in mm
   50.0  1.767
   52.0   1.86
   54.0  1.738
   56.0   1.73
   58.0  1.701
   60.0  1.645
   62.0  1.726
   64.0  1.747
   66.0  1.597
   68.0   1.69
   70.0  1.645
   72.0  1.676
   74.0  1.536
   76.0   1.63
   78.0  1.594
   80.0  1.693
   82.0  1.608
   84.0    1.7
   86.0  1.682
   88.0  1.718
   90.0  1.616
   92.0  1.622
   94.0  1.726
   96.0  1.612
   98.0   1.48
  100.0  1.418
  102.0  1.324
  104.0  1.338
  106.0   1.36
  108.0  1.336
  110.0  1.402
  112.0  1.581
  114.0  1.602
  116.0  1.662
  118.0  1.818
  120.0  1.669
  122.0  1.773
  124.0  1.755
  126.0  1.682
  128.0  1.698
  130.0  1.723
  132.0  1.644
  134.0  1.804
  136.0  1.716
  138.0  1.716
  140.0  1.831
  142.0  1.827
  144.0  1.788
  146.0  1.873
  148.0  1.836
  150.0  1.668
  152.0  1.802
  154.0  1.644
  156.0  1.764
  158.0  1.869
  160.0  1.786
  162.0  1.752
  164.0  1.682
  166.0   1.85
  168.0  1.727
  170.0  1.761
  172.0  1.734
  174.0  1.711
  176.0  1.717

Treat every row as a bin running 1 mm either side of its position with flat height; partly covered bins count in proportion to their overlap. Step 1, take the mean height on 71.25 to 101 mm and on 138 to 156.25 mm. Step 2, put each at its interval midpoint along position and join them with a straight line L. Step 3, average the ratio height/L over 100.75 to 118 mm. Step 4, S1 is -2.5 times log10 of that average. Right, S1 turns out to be 0.15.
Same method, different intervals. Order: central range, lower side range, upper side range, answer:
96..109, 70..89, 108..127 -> 0.18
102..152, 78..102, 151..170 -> 0.02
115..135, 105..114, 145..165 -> -0.11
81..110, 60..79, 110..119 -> 0.07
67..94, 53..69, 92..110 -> -0.05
